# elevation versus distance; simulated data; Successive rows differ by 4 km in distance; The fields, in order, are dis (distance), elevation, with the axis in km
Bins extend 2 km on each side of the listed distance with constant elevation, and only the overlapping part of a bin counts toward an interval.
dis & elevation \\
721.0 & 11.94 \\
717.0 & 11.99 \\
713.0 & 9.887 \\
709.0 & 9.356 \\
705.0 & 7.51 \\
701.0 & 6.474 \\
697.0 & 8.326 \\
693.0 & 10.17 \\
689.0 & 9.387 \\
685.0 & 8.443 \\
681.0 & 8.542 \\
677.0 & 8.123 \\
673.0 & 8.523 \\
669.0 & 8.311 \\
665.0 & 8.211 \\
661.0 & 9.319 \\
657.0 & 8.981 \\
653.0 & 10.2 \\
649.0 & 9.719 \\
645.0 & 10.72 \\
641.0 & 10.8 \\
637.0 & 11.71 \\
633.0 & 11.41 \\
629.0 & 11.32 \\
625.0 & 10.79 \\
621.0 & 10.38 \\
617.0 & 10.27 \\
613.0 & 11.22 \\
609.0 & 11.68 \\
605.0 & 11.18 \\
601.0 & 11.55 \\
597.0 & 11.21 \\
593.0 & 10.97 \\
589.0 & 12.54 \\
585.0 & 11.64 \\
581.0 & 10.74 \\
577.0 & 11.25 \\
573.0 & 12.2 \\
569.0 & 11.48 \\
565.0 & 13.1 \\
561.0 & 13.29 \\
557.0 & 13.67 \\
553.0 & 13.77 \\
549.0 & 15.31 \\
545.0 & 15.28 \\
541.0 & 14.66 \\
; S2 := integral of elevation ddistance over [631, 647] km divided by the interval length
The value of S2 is 11.2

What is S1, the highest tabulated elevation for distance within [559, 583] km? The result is 13.29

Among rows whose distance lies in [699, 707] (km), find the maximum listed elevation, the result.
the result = 7.51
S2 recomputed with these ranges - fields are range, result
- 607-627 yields 10.9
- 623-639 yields 11.3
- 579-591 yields 11.6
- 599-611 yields 11.5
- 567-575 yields 11.8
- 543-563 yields 14.3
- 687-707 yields 8.37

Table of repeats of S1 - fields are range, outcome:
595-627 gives 11.68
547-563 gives 15.31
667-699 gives 10.17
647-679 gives 10.2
